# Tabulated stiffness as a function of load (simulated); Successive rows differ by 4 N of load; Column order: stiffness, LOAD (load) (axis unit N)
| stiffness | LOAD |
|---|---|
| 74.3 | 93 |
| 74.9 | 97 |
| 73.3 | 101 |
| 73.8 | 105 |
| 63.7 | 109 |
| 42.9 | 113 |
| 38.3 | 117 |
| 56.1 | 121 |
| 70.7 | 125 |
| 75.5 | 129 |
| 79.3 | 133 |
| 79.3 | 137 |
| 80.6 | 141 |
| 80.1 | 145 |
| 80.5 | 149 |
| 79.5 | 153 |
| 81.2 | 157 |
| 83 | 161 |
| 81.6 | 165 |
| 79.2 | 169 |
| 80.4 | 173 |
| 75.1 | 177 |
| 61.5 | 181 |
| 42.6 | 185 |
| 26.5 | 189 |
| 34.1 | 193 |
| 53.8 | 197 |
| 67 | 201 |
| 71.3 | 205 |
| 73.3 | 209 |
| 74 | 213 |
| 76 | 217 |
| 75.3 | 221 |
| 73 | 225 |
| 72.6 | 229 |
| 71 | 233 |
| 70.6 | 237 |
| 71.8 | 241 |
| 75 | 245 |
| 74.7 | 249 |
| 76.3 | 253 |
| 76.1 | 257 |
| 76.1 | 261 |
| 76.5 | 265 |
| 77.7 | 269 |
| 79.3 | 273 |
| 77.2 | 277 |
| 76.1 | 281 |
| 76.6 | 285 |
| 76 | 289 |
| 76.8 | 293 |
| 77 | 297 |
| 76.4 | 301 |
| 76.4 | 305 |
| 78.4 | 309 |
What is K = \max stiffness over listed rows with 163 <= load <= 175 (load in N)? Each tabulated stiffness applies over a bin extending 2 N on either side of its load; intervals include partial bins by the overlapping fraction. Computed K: 81.6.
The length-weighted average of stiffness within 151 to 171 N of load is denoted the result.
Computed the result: 80.9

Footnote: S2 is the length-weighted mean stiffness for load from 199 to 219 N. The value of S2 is 72.3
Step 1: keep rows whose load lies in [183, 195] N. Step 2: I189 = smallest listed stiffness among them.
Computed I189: 26.5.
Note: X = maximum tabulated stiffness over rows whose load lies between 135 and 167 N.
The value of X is 83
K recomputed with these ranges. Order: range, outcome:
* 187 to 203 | 67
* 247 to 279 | 79.3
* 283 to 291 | 76.6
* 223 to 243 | 73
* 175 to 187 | 75.1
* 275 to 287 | 77.2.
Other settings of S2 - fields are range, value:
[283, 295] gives 76.5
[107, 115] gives 53.3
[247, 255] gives 75.5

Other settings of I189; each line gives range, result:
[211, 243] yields 70.6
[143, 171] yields 79.2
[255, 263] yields 76.1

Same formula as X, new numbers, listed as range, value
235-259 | 76.3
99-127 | 73.8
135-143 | 80.6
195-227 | 76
